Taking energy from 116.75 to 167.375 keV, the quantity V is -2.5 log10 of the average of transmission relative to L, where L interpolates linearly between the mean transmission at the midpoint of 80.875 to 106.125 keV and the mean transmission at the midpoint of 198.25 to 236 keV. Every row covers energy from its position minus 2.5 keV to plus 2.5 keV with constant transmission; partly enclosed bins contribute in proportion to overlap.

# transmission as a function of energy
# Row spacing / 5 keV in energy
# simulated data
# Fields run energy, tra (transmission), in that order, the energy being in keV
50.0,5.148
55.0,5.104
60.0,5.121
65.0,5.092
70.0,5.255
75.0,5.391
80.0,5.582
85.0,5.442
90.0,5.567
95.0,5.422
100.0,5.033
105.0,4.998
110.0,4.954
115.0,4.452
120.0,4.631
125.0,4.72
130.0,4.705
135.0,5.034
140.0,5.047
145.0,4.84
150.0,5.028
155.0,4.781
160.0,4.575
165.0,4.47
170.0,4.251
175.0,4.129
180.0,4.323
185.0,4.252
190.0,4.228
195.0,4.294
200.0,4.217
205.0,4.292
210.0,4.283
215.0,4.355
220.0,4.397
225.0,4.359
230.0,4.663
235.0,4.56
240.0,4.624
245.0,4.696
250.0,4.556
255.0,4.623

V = 0.04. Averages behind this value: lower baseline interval 5.33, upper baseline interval 4.39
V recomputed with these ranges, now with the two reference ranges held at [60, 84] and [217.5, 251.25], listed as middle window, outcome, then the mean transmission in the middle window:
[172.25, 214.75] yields 0.12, 4.26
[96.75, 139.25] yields 0.06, 4.84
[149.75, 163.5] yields 0.04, 4.73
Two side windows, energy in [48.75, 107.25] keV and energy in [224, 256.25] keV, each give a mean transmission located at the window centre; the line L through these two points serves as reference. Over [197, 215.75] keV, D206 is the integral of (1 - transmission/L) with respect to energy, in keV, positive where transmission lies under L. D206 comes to 1.8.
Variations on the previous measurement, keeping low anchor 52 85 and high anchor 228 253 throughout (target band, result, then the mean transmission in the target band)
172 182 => 1.31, 4.22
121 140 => 0.75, 4.83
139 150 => 0.07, 4.95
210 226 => 1.18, 4.36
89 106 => -0.29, 5.25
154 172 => 1.50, 4.5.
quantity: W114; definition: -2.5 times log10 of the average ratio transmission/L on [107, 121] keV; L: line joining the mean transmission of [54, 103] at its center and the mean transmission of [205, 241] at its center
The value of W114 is 0.09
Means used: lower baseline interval 5.3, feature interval 4.7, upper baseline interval 4.44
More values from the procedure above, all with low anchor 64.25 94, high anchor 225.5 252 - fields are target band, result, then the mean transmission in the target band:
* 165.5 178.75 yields 0.164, 4.24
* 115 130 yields 0.120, 4.64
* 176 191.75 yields 0.148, 4.26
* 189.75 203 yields 0.135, 4.25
